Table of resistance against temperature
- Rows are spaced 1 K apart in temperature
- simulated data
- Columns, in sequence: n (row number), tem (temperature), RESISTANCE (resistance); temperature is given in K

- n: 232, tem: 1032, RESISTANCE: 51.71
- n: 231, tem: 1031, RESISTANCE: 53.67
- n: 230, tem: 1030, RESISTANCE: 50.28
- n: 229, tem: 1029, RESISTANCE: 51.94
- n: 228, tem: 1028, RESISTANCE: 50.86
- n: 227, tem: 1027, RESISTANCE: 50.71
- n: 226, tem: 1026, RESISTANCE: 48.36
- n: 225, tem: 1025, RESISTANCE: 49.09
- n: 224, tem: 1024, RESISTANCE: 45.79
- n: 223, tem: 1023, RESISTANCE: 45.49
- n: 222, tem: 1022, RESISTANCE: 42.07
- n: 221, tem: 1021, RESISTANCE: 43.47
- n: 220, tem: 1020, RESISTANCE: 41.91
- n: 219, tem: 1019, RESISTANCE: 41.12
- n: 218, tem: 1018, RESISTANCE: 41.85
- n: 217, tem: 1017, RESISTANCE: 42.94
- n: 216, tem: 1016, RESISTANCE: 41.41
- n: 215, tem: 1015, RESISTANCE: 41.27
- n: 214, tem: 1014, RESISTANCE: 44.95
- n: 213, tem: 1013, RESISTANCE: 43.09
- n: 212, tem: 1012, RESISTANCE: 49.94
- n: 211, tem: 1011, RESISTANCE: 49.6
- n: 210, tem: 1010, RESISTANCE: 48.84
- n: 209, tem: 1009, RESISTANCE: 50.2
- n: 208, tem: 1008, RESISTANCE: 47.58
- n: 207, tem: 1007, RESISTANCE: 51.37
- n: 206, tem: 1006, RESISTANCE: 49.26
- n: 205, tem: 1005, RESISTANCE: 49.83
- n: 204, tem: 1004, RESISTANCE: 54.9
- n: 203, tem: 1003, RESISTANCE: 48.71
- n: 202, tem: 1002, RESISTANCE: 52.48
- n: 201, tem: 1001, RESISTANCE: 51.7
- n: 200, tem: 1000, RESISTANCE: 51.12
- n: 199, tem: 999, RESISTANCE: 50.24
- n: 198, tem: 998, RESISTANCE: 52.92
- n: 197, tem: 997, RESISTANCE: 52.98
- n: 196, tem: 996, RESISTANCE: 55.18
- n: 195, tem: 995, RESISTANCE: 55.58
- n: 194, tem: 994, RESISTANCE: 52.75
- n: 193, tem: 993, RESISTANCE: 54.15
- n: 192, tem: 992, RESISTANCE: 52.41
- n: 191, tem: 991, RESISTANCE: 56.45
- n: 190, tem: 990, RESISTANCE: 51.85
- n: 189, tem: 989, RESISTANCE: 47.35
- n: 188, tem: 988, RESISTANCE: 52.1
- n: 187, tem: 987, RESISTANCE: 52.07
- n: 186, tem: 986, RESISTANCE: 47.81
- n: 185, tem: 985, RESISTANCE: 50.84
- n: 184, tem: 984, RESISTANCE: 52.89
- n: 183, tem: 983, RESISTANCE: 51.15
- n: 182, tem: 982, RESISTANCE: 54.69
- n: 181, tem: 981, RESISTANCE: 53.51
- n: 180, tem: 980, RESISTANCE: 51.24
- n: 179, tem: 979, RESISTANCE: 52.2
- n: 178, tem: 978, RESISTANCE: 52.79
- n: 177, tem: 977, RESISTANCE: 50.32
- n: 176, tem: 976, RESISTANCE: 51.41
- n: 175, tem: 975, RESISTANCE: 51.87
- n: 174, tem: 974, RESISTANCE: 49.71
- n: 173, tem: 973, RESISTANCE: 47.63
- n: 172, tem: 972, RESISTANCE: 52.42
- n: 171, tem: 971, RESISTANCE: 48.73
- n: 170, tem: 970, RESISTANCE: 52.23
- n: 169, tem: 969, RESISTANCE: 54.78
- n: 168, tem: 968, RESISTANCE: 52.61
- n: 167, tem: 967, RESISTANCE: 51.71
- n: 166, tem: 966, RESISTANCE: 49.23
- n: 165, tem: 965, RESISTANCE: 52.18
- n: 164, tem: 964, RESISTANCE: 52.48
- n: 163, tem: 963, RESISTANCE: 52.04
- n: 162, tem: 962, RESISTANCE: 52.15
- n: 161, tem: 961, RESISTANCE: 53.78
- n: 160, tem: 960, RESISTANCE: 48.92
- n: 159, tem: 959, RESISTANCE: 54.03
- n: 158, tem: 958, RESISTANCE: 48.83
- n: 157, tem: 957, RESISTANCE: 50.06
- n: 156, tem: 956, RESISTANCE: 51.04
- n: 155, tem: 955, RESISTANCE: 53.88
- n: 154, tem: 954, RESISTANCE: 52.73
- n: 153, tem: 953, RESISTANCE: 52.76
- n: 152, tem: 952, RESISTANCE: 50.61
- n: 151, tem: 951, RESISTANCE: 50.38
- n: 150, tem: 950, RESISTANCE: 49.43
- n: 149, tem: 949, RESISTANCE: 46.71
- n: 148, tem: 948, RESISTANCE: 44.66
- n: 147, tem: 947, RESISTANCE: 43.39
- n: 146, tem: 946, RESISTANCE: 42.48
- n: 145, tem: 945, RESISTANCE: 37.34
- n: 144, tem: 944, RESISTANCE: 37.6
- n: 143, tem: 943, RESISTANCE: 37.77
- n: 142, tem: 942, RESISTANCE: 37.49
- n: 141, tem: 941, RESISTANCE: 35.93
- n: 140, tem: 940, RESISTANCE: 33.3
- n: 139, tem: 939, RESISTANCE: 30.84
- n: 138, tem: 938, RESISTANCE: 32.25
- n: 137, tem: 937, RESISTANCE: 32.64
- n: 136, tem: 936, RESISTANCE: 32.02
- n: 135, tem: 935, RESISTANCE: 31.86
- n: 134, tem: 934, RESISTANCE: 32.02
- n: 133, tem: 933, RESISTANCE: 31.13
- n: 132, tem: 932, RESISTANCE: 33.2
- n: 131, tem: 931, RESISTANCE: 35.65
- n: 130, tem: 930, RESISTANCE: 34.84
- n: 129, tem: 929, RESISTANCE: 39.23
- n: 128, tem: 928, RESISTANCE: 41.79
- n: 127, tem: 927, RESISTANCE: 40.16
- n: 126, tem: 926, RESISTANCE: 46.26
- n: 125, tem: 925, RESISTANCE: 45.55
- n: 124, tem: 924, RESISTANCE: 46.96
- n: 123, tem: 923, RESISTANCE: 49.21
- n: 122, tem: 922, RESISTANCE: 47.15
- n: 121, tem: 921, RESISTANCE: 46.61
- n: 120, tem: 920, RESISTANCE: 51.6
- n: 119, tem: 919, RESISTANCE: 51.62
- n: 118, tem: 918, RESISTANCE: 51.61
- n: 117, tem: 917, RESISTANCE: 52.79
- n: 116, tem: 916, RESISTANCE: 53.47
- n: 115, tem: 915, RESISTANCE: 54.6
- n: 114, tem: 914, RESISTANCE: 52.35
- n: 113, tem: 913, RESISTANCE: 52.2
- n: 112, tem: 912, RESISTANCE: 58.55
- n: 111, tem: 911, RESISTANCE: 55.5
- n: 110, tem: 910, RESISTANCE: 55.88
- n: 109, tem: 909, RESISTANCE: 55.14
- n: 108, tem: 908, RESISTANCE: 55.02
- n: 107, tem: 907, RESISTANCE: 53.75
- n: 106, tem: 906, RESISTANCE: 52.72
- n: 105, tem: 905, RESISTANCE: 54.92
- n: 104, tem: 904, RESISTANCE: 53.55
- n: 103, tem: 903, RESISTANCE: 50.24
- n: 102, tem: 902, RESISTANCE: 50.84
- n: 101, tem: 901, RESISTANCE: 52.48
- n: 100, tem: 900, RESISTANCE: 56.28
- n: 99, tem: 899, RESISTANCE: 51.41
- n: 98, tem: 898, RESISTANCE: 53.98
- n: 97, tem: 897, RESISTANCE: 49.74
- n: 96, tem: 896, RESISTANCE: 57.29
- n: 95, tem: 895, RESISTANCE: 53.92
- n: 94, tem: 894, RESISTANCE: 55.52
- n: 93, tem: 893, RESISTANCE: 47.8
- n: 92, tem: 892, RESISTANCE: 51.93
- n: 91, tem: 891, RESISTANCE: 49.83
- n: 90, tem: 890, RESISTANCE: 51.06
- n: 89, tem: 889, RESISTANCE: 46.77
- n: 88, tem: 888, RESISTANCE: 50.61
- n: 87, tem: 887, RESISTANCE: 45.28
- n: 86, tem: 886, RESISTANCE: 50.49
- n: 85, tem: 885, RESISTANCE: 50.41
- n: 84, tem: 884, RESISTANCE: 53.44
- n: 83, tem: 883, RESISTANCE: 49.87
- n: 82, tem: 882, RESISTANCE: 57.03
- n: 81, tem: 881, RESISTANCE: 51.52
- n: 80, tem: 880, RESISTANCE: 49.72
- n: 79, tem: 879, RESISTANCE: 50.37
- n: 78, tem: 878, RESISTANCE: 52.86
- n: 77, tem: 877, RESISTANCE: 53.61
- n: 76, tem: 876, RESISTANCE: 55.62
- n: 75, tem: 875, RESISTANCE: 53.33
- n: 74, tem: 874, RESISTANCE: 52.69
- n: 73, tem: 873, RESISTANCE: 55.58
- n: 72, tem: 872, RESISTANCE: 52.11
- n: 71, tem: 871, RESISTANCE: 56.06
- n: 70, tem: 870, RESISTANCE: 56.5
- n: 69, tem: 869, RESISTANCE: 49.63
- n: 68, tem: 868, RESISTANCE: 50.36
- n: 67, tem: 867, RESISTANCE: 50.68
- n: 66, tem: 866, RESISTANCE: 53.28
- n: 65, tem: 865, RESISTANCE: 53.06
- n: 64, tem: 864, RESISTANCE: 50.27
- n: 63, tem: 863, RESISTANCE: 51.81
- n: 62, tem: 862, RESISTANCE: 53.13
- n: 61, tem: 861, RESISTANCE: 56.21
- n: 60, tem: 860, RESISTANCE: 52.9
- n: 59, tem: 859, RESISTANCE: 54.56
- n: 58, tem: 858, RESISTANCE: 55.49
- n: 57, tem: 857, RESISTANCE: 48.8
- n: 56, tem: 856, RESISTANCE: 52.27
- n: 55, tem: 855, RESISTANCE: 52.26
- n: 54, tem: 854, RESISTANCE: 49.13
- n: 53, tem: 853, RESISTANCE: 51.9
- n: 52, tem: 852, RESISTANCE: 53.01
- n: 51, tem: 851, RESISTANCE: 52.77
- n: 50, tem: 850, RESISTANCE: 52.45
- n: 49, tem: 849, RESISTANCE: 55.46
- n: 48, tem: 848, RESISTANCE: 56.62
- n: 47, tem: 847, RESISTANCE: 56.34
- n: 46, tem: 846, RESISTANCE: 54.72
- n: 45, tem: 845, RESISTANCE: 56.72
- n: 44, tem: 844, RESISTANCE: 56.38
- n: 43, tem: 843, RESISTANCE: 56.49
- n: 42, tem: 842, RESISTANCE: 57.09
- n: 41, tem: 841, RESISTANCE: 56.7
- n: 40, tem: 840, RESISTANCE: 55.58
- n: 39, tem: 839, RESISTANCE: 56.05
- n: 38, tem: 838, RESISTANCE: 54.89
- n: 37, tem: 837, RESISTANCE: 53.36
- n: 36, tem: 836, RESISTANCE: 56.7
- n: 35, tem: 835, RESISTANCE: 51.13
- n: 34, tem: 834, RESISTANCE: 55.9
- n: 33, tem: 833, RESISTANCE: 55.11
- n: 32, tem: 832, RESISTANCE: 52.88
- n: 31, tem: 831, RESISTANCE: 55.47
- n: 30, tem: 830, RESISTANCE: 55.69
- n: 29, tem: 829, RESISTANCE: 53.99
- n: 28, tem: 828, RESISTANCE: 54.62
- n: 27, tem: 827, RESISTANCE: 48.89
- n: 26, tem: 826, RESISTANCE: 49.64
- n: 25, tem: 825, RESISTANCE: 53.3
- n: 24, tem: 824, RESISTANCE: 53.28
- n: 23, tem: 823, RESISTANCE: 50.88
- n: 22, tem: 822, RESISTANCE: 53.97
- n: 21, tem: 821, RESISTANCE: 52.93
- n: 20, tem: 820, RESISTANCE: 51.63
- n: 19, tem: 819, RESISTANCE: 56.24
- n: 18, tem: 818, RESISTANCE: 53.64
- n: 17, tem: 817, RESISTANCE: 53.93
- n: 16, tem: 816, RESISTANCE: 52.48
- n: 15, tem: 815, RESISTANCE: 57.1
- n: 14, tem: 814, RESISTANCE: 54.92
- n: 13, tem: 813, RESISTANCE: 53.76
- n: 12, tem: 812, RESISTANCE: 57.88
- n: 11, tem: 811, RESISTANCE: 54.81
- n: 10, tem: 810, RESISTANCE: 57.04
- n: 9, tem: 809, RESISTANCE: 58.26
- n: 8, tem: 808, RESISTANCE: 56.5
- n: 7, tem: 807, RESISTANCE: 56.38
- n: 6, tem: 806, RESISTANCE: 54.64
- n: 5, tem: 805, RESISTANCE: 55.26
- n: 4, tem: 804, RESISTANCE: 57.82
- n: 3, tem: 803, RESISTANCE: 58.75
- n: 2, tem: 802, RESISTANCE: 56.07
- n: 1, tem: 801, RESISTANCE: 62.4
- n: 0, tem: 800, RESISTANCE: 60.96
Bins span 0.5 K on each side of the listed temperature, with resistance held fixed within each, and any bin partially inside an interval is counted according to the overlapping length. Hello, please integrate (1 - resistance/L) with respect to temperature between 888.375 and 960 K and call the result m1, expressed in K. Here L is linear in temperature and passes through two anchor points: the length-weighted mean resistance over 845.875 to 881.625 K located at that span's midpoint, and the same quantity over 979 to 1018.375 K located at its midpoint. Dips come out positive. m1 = 6.7 K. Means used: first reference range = 53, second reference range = 50.3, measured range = 47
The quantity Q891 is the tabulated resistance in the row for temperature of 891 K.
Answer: 49.83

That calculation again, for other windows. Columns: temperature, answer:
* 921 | 46.61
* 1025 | 49.09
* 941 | 35.93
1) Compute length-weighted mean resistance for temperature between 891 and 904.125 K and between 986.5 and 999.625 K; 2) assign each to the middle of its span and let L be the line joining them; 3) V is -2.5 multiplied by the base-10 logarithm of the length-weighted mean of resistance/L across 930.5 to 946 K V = 0.464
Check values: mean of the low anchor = 52.6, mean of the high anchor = 52.8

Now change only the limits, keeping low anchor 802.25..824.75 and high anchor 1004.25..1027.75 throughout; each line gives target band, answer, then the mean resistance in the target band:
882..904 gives 0.001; 51.6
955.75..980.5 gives -0.066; 51.4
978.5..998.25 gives -0.110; 52.5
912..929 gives 0.031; 49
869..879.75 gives -0.024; 53.6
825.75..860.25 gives -0.006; 54.1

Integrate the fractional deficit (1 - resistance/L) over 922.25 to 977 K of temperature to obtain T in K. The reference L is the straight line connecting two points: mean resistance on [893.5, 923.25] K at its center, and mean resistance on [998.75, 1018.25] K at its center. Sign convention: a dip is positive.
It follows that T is 6.48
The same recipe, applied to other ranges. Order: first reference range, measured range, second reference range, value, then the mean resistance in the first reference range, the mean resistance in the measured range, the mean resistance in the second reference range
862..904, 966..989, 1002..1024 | -1.7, 52.1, 51.4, 46.3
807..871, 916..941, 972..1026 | 5.3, 54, 40.6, 49.5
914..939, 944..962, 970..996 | -0.7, 42.2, 48.7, 51.8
